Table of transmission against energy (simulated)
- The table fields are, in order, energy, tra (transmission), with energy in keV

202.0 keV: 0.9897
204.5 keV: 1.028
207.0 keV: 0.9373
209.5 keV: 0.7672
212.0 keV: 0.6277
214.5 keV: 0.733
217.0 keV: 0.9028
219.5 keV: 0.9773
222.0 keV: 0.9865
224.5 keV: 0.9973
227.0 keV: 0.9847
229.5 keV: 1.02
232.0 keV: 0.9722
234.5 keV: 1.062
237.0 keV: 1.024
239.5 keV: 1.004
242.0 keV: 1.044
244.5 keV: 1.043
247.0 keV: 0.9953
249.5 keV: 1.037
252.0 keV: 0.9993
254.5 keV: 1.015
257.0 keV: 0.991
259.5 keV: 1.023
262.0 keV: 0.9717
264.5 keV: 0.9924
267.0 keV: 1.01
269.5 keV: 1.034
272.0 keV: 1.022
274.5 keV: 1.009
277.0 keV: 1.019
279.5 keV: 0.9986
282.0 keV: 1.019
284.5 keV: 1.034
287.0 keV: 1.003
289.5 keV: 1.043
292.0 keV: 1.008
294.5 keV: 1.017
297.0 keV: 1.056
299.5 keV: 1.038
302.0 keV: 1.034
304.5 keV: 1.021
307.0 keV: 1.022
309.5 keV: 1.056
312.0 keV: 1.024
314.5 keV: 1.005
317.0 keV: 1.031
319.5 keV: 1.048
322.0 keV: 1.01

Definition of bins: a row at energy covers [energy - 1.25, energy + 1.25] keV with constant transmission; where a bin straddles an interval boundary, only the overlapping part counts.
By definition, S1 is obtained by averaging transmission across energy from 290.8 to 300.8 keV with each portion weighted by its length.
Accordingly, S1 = 1.03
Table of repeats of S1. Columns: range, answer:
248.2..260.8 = 1.01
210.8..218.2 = 0.754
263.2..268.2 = 1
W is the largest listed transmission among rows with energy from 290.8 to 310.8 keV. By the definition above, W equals 1.056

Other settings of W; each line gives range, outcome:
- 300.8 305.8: 1.034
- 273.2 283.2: 1.019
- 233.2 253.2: 1.062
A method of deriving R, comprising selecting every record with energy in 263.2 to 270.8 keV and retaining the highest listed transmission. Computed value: 1.034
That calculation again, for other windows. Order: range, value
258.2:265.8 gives 1.023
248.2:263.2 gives 1.037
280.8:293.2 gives 1.043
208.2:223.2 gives 0.9865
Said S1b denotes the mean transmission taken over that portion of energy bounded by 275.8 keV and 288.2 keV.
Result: 1.01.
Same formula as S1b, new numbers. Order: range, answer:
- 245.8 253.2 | 1.01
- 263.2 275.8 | 1.01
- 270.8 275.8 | 1.02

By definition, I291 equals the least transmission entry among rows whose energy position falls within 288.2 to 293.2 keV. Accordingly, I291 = 1.008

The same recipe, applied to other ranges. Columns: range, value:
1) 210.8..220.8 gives 0.6277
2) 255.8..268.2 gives 0.9717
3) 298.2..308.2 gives 1.021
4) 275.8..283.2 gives 0.9986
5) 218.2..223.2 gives 0.9773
